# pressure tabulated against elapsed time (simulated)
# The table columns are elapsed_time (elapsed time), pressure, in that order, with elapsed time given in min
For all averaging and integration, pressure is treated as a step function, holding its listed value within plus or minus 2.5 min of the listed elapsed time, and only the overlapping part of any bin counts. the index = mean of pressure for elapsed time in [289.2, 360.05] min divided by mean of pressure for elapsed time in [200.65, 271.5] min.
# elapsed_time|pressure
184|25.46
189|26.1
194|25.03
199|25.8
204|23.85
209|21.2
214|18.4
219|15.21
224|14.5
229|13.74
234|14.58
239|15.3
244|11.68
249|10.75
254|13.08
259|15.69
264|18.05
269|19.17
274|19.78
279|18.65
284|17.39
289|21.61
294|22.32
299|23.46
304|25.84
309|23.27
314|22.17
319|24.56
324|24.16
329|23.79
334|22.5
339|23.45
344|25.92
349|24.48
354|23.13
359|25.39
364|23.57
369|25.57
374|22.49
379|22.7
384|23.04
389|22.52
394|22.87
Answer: 1.47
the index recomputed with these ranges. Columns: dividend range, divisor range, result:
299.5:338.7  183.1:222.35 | 1.06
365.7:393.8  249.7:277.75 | 1.38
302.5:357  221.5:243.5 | 1.68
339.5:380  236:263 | 1.78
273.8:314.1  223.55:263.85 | 1.56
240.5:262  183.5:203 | 0.51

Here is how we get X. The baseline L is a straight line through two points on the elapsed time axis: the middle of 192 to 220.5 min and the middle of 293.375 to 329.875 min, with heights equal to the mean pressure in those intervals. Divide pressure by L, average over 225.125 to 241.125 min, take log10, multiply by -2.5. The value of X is 0.46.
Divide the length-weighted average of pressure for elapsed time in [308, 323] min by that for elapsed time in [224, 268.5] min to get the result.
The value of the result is 1.63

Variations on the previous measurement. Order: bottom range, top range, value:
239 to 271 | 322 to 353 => 1.63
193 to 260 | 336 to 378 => 1.43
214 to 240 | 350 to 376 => 1.61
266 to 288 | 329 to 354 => 1.27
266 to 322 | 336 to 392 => 1.10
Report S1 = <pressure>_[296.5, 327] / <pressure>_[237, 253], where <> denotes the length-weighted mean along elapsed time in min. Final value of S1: 1.91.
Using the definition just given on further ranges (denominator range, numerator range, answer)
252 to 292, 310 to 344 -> 1.31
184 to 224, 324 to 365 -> 1.10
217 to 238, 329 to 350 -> 1.65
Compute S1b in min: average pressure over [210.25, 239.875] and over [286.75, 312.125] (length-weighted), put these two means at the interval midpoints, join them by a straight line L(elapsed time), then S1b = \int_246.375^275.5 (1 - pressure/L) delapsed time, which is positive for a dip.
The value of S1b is 5.2 min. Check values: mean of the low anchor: 15.5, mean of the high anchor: 23.3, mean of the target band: 15.9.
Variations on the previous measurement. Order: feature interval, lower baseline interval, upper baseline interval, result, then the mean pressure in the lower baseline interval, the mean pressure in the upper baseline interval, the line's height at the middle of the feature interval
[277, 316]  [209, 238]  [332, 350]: -1.6 min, 15.8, 24.1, 21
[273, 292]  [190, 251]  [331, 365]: 1.3 min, 17.8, 24.1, 20.8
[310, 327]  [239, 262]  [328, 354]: -1.9 min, 13.2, 24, 21.3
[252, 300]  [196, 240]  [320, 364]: 5.0 min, 18.2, 24.1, 21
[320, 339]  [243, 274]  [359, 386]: -2.9 min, 15.3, 23.7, 20.5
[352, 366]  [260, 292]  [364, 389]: -0.9 min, 19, 23.4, 22.6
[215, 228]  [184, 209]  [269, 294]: 4.6 min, 24.8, 19.6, 23.3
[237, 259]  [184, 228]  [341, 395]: 9.0 min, 21.2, 23.8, 21.9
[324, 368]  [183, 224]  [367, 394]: -2.2 min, 22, 23.2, 23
